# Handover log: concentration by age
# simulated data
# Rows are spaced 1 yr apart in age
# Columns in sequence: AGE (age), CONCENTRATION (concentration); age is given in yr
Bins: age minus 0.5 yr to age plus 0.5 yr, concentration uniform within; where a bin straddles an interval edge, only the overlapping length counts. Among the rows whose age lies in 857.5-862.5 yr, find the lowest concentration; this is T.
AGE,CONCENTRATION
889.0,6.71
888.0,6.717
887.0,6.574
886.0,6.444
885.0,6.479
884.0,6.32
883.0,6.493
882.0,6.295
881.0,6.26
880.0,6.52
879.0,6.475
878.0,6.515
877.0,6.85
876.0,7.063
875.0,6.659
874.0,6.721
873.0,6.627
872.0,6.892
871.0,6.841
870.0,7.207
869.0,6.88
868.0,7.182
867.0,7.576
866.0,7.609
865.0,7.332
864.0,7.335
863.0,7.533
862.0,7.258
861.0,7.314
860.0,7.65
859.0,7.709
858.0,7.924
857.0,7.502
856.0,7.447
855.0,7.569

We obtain 7.258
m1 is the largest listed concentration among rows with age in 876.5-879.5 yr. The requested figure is 6.85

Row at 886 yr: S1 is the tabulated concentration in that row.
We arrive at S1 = 6.444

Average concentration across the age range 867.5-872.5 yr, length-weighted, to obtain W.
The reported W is 7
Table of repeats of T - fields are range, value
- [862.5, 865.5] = 7.332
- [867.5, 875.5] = 6.627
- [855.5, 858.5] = 7.447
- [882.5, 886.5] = 6.32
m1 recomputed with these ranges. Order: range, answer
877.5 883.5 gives 6.52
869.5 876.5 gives 7.207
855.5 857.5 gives 7.502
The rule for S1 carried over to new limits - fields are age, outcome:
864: 7.335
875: 6.659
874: 6.721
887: 6.574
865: 7.332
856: 7.447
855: 7.569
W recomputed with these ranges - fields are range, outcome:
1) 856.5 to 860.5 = 7.7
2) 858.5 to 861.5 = 7.56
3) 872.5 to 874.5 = 6.67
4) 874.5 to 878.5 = 6.77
